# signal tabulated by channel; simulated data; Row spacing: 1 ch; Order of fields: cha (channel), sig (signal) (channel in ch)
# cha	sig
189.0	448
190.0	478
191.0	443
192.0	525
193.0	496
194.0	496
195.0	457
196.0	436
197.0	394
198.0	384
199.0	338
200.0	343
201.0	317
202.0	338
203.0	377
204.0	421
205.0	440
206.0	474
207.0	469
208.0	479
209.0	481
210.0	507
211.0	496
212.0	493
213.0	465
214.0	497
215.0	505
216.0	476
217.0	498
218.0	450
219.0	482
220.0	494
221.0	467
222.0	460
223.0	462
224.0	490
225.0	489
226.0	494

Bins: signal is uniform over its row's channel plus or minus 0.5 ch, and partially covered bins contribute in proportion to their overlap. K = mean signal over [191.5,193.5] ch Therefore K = 510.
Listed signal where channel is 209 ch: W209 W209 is 481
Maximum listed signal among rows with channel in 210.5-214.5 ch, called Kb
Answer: 497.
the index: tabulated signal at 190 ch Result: 478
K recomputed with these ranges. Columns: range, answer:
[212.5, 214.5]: 481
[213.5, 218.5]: 485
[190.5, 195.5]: 483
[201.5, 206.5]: 410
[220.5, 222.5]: 464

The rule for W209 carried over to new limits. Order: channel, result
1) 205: 440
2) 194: 496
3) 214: 497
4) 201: 317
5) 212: 493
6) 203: 377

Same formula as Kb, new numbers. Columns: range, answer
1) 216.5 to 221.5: 498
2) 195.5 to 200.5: 436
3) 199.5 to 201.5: 343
